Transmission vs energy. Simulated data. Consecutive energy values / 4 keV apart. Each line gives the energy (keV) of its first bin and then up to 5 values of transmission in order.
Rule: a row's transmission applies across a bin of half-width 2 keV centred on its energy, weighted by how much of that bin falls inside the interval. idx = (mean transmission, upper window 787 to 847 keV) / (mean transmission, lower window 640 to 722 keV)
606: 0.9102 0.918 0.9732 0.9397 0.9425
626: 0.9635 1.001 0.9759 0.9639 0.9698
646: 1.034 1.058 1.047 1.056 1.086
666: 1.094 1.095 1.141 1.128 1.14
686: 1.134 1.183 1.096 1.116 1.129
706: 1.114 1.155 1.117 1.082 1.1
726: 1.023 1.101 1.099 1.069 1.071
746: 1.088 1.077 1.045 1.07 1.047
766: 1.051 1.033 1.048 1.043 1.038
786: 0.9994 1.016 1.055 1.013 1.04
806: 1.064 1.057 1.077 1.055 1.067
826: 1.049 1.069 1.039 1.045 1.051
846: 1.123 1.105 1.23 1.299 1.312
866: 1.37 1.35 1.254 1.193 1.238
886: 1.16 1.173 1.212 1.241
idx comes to 0.96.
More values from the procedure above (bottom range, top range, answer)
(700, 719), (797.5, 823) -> 0.94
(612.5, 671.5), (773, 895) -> 1.11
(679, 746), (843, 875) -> 1.13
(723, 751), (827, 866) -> 1.07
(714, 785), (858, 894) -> 1.18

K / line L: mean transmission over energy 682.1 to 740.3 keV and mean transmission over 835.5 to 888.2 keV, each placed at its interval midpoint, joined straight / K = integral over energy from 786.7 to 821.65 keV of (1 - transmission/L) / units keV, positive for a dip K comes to 3.7 keV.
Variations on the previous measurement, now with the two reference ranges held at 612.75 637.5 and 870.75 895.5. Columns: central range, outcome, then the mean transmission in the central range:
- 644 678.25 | -2.7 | 1.08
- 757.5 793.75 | 2.3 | 1.04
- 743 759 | 0.2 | 1.07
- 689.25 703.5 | -1.3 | 1.13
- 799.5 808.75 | 0.7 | 1.05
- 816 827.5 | 1.0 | 1.06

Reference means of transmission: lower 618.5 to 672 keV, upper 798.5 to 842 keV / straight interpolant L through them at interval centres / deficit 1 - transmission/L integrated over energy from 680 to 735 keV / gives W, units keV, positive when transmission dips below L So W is -4.4 keV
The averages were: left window 1.02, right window 1.05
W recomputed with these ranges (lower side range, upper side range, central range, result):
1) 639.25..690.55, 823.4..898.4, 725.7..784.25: 3.6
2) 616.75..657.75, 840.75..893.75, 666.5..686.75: -1.8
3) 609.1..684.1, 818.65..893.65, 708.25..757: 0.1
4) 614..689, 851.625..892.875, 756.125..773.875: 1.6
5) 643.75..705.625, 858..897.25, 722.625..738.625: 1.0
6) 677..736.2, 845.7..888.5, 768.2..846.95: 9.7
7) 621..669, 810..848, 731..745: -0.5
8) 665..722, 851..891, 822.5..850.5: 3.7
